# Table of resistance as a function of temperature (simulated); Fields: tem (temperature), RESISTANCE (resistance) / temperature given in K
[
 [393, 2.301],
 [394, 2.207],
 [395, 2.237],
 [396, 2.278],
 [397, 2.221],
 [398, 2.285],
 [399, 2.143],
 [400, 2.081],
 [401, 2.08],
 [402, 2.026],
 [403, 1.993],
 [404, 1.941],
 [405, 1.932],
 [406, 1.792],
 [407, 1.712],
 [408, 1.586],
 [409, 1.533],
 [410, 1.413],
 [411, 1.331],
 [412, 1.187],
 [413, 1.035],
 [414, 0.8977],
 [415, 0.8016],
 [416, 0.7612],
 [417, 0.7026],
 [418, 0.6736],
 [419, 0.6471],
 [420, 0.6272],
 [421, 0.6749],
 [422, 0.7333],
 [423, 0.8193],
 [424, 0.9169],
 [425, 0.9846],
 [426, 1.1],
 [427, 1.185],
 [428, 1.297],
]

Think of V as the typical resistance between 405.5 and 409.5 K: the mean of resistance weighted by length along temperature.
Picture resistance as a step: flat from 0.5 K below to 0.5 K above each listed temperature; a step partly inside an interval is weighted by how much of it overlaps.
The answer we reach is 1.66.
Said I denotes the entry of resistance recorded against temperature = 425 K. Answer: 0.9846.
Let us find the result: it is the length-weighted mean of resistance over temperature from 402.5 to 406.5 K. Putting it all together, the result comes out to 1.91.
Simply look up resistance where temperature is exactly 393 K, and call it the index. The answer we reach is 2.301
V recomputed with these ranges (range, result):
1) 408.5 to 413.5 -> 1.3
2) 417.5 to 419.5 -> 0.66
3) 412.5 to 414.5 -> 0.966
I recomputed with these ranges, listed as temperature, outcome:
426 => 1.1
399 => 2.143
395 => 2.237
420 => 0.6272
